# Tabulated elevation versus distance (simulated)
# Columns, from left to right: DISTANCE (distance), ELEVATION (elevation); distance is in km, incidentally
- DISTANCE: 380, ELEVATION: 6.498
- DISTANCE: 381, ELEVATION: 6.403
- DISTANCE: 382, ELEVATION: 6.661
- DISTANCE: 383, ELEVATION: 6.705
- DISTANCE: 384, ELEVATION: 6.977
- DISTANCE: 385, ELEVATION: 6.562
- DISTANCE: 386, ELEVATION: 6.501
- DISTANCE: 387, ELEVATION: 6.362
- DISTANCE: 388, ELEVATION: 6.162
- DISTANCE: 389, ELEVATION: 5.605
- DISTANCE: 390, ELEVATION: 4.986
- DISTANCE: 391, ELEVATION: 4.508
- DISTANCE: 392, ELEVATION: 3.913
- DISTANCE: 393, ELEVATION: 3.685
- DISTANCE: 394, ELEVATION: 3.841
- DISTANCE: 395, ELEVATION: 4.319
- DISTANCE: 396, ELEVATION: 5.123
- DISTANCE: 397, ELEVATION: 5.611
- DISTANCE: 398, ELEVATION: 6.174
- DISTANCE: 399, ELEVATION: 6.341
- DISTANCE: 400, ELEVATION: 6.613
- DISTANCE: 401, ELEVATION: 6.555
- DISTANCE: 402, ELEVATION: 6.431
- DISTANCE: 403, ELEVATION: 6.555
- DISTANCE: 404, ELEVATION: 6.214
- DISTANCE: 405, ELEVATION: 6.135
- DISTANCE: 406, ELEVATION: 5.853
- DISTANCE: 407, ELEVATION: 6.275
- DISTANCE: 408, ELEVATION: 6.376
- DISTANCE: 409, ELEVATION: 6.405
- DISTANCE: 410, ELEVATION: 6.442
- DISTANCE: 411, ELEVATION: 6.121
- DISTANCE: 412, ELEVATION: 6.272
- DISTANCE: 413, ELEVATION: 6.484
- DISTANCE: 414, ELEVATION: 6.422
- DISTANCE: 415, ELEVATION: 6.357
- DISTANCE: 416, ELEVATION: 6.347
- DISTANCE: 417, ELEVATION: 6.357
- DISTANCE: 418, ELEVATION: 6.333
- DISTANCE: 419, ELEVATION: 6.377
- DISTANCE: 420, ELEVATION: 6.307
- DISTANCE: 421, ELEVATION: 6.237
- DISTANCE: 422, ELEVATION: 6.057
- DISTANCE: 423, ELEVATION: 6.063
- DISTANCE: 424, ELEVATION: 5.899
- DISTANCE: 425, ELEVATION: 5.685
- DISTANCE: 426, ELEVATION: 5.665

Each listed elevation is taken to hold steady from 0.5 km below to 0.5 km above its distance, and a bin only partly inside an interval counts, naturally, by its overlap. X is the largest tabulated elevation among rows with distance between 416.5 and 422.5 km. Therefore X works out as 6.377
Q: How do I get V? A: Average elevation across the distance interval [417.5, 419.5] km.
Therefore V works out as 6.36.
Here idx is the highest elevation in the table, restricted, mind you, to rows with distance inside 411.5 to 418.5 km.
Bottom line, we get 6.484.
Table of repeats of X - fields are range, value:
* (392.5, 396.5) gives 5.123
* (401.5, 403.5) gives 6.555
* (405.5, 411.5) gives 6.442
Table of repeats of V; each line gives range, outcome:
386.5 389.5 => 6.04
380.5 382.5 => 6.53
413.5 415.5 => 6.39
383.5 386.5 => 6.68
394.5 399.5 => 5.51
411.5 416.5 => 6.38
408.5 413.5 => 6.34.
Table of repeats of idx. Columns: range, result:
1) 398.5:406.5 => 6.613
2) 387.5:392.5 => 6.162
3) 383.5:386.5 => 6.977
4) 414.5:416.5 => 6.357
